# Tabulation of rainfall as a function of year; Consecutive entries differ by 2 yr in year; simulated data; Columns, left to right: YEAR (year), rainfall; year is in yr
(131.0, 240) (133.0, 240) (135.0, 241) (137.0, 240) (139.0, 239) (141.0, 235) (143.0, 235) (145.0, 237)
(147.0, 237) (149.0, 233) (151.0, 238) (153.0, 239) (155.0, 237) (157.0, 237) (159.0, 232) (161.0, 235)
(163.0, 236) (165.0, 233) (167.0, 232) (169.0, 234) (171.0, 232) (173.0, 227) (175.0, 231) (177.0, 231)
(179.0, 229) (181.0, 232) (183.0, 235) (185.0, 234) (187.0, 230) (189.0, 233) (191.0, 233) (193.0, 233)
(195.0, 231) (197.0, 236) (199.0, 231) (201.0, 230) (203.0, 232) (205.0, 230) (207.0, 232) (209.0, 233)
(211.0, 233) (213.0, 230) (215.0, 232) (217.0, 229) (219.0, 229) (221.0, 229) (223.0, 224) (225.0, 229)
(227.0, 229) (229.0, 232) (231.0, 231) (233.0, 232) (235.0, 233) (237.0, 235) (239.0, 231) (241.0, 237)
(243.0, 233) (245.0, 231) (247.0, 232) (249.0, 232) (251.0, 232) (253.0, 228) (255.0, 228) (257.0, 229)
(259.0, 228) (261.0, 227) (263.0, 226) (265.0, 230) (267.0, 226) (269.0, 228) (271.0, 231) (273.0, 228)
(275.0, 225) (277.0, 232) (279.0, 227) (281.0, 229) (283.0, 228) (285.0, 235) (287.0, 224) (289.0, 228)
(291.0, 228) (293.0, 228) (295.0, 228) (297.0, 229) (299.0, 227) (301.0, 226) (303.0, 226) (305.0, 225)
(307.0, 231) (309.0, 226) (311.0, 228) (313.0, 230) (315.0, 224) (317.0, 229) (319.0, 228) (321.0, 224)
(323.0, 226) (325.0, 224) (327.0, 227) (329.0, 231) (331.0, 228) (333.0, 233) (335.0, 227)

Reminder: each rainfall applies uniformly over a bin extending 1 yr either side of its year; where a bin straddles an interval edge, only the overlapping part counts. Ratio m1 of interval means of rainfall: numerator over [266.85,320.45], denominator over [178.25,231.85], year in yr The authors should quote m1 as 1.0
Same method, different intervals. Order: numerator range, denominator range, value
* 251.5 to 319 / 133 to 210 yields 0.97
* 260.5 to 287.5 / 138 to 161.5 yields 0.97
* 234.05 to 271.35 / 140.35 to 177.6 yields 0.98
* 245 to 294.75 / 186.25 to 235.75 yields 0.99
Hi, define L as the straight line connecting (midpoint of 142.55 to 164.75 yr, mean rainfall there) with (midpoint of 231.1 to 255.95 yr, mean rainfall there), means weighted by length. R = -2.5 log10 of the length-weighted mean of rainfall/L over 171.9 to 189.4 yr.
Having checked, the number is 0.02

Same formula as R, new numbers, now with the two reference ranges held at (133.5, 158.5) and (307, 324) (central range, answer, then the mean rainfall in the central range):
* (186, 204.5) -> 0.01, 232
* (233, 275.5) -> 0.00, 230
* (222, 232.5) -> 0.02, 229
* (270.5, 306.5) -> 0.00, 228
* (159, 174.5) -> 0.02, 233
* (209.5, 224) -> 0.02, 230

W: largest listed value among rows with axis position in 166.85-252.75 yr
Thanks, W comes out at 237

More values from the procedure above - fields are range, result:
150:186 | 239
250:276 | 232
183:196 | 235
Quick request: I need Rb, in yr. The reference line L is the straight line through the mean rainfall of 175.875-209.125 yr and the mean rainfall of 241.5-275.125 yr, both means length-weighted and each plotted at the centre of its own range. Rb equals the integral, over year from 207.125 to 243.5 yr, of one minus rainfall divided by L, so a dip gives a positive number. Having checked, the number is -0.08 yr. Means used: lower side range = 232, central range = 231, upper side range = 229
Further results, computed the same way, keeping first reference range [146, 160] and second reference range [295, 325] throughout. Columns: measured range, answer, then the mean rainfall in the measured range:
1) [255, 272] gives 0.1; 228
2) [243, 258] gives 0.0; 230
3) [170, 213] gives 0.4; 232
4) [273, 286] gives 0.0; 229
